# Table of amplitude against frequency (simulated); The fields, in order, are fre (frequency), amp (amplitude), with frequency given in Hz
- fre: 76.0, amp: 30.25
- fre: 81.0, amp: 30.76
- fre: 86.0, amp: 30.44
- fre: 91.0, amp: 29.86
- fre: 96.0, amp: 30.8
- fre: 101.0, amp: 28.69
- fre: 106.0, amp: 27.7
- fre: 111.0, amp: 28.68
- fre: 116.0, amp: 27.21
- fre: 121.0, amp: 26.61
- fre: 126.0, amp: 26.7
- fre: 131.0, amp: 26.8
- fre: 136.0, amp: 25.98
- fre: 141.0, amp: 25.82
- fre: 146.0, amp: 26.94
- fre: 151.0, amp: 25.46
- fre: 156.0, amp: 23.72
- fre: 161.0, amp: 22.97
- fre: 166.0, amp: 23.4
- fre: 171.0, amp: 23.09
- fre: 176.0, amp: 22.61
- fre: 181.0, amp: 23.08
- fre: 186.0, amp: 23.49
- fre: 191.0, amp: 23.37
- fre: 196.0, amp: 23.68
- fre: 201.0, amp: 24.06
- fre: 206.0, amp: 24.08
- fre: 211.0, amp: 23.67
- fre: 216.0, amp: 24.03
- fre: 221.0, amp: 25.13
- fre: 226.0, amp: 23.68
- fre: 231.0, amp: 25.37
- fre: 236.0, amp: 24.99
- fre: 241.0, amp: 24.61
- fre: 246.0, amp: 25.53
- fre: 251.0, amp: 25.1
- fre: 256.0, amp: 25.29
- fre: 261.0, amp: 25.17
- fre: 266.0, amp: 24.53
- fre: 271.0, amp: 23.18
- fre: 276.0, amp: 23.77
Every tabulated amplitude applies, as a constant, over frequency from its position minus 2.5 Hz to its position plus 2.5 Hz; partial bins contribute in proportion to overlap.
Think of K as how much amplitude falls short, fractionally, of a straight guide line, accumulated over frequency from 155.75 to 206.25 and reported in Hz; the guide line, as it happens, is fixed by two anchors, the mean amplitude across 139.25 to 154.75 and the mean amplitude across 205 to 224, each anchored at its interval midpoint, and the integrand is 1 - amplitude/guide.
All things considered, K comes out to 3.38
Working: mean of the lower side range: 25.9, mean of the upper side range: 24.2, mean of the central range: 23.4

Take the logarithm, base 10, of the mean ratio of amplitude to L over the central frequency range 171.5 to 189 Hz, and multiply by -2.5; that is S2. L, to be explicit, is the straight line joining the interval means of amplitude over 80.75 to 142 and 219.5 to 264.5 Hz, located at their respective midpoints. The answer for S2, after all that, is 0.15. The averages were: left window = 28.1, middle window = 23.1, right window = 25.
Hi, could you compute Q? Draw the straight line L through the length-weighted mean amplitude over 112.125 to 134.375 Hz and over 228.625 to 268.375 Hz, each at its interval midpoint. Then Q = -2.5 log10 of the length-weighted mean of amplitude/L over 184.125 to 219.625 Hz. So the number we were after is 0.085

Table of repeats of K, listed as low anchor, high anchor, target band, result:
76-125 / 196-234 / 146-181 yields 3.5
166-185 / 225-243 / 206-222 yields 0.0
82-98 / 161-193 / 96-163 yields 1.3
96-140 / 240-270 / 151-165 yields 1.6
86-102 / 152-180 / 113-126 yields 0.3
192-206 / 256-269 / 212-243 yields -0.4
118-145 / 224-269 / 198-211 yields 0.8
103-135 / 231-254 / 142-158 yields 0.7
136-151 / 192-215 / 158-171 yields 1.1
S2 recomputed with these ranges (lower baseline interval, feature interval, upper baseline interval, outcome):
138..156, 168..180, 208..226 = 0.10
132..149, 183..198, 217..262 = 0.09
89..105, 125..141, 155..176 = -0.01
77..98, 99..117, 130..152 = 0.03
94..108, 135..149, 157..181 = -0.03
